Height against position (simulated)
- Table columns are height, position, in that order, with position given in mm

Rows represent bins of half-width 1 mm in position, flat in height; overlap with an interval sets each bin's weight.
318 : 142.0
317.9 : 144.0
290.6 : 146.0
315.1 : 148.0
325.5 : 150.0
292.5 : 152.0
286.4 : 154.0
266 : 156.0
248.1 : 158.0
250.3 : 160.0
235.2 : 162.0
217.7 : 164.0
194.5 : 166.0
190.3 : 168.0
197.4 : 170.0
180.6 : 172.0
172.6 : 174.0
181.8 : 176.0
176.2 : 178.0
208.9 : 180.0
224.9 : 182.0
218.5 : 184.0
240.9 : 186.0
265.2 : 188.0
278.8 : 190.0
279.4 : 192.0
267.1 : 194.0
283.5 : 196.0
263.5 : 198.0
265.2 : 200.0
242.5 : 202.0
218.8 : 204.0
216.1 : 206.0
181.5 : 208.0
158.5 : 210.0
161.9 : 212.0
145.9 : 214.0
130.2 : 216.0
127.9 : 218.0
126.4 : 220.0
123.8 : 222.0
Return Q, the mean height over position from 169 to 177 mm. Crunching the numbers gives 183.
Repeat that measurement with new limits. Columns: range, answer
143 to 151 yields 312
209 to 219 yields 145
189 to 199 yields 274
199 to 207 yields 236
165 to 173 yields 191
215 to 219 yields 129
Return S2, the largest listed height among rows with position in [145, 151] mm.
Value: 325.5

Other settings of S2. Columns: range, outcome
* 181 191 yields 278.8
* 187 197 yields 283.5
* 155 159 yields 266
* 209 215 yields 161.9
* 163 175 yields 217.7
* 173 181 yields 208.9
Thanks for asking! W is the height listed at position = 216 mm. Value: 130.2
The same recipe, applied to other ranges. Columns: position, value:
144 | 317.9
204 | 218.8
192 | 279.4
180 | 208.9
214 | 145.9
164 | 217.7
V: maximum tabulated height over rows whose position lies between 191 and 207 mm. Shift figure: 283.5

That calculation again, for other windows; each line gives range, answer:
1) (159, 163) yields 250.3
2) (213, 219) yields 145.9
